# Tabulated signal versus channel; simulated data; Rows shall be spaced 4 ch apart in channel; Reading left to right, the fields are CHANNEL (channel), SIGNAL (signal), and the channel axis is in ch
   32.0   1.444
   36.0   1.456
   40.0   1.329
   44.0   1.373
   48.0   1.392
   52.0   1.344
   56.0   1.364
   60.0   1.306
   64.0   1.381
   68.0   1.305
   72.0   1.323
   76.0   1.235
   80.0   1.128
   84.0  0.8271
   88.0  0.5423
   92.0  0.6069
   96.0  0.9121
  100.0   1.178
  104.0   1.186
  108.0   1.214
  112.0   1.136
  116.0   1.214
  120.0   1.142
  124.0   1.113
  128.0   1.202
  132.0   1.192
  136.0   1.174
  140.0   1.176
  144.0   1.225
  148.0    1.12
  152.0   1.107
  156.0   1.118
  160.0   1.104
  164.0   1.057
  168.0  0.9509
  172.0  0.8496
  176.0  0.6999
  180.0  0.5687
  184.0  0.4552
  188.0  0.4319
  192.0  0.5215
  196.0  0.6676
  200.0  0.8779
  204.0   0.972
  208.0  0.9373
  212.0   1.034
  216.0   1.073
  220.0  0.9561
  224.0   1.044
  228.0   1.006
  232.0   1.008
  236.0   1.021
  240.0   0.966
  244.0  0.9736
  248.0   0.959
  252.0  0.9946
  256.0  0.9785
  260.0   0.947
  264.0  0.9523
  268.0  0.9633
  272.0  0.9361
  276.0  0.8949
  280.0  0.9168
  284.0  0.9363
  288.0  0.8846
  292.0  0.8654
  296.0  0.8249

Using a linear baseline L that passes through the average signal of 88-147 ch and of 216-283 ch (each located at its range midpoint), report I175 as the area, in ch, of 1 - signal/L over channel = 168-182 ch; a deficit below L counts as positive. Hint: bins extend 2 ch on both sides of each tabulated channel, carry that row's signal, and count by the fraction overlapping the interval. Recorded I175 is 4.1 ch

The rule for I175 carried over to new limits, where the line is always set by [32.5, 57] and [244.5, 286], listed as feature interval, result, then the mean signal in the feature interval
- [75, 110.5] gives 8.5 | 0.976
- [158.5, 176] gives 2.9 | 0.954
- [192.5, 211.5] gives 3.9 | 0.85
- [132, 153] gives 0.4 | 1.17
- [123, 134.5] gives 0.4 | 1.17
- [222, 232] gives 0.0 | 1.02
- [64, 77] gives 0.2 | 1.31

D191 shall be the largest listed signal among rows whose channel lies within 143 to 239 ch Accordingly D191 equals 1.225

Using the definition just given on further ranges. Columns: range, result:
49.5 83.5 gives 1.381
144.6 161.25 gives 1.12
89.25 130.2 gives 1.214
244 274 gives 0.9946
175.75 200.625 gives 0.8779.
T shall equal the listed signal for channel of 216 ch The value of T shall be 1.073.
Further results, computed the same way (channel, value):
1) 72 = 1.323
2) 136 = 1.174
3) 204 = 0.972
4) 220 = 0.9561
